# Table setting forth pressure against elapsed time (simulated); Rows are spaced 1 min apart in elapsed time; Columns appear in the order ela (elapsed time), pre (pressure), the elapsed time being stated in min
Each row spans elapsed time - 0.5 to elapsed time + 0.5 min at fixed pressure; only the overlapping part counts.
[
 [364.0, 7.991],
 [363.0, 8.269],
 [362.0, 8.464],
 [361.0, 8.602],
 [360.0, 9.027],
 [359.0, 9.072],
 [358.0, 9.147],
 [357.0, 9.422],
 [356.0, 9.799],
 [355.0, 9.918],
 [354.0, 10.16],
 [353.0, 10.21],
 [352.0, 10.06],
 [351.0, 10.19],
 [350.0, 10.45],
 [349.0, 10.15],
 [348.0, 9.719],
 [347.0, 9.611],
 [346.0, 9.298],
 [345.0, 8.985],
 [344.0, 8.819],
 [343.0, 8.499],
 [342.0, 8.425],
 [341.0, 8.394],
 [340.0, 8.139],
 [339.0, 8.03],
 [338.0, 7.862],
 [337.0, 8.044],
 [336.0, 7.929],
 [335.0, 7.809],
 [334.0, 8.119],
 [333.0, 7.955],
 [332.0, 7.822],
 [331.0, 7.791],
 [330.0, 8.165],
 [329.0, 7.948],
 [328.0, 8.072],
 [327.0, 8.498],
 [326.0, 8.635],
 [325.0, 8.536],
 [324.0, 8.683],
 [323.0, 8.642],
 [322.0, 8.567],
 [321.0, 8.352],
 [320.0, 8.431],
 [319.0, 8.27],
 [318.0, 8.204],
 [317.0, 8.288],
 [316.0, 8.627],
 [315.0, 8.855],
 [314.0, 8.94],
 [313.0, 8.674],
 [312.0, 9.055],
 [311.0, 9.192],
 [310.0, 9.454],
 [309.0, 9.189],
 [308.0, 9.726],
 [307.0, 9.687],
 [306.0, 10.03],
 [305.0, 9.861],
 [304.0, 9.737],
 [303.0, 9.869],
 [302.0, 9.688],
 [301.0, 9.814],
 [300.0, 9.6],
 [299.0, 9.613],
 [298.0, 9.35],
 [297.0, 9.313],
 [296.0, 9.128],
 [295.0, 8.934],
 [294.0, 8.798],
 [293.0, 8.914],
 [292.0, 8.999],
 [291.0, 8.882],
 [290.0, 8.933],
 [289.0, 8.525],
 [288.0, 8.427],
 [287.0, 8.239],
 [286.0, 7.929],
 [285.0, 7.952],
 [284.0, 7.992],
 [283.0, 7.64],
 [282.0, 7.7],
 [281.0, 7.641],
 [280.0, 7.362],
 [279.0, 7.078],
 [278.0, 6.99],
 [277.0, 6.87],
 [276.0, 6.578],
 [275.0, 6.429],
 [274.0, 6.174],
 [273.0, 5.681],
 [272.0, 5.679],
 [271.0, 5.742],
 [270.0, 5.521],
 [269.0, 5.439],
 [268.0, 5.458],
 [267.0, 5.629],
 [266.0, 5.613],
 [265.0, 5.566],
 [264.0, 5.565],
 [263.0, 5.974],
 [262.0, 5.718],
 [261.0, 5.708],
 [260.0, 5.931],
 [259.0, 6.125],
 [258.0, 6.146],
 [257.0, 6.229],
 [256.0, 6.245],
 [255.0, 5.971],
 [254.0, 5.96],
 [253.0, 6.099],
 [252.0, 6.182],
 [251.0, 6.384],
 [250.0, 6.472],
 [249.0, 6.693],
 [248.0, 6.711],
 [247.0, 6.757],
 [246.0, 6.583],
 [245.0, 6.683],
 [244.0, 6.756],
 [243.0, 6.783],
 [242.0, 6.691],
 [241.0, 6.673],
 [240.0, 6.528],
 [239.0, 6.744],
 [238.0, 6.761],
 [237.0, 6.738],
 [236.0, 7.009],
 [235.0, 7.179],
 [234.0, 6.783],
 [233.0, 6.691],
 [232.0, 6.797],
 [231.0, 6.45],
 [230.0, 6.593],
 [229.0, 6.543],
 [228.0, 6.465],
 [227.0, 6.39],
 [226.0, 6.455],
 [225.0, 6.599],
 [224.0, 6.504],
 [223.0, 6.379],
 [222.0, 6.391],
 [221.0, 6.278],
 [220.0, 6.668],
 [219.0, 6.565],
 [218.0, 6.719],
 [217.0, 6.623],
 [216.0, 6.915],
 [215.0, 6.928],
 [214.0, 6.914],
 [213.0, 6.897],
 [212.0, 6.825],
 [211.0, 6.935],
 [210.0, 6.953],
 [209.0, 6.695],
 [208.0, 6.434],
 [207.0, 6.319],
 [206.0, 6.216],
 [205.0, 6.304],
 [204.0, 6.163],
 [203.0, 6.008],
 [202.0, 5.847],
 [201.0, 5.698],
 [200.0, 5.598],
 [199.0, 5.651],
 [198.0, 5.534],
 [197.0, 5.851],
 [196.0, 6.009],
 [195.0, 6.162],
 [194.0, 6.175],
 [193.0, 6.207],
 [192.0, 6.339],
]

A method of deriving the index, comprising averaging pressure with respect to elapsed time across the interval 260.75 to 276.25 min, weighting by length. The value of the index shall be 5.77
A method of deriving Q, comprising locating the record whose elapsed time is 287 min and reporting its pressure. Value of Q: 8.239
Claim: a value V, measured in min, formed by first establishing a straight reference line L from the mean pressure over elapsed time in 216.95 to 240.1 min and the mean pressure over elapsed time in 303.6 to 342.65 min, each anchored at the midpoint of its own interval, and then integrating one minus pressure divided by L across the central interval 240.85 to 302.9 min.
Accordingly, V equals 3.46 min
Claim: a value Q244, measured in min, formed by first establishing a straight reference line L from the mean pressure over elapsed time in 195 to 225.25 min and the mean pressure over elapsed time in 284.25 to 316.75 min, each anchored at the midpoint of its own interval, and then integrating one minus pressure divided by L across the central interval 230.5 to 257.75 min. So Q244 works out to 3.0 min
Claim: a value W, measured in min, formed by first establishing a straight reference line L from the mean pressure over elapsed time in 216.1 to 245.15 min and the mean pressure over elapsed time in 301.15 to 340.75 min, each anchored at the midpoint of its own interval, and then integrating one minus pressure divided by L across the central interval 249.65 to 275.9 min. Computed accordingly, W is 5.1 min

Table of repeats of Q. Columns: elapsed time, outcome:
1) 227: 6.39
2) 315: 8.855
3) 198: 5.534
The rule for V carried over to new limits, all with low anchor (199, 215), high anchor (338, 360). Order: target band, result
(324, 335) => 0.92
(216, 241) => 0.73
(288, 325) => -2.79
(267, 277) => 2.37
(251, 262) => 2.00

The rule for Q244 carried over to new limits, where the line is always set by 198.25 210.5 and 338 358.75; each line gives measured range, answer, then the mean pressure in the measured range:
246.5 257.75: 1.35 min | 6.33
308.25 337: 0.96 min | 8.46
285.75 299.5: -1.31 min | 8.87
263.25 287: 3.59 min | 6.56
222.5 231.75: 0.21 min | 6.49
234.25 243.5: 0.16 min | 6.79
